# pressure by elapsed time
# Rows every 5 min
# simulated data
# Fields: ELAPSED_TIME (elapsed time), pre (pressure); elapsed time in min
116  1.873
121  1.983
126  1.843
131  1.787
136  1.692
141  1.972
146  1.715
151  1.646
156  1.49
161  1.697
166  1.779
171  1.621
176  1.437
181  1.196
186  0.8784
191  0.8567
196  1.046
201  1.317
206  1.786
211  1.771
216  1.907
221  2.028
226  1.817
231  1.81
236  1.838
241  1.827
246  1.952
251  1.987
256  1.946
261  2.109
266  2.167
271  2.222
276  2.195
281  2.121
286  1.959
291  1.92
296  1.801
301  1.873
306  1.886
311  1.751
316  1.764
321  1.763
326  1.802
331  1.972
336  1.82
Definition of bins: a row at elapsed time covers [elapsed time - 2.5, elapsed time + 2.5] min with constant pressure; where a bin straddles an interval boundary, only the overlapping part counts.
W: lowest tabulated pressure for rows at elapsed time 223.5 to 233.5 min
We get 1.81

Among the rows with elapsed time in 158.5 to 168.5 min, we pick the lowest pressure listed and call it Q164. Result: 1.697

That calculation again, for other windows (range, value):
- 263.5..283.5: 2.121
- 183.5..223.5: 0.8567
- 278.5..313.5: 1.751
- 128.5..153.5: 1.646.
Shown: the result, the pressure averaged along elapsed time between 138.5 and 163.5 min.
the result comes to 1.7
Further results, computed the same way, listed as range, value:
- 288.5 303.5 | 1.86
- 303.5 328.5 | 1.79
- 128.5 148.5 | 1.79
